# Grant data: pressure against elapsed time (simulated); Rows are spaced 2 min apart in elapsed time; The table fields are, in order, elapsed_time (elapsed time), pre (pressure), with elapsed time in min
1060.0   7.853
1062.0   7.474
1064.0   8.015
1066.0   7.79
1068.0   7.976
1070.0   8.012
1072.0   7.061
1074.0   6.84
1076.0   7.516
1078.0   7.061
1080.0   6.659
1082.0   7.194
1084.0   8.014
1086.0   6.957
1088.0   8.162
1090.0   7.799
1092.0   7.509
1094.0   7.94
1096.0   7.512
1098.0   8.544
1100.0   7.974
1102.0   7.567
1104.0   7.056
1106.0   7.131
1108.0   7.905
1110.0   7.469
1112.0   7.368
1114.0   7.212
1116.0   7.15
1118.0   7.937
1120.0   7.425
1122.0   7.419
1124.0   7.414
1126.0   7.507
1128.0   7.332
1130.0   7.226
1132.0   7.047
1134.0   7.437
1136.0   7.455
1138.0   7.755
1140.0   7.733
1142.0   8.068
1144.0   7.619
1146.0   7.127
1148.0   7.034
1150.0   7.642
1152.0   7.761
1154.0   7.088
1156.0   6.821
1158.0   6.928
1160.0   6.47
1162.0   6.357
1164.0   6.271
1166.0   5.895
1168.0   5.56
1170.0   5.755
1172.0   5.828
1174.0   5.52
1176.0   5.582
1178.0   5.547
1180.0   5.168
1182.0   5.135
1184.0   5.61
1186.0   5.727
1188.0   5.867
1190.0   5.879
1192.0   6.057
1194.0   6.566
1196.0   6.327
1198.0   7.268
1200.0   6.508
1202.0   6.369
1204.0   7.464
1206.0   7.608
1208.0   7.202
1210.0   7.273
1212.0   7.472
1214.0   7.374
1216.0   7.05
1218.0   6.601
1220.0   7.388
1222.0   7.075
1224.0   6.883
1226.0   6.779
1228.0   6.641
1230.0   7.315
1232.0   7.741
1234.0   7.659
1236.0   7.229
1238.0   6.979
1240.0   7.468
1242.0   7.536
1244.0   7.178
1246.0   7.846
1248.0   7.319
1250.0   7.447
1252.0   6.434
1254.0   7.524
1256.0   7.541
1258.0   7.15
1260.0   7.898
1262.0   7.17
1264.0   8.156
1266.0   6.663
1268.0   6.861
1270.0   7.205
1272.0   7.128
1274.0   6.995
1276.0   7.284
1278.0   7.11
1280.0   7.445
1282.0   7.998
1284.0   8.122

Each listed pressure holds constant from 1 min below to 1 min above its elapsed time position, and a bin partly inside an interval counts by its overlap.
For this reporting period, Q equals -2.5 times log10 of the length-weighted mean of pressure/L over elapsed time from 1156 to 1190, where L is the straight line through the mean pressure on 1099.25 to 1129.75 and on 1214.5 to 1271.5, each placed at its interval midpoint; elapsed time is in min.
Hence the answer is 0.247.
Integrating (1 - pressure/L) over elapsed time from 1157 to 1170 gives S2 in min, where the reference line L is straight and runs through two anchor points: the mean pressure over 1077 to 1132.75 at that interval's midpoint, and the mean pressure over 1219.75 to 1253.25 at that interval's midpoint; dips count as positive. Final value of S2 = 2.0 min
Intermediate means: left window 7.48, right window 7.23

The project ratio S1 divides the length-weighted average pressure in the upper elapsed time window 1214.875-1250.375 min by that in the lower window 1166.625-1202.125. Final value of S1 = 1.23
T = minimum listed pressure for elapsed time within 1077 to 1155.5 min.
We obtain 6.659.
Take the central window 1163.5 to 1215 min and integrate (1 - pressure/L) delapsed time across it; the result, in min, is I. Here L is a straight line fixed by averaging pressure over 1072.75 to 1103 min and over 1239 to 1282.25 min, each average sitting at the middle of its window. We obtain 7.99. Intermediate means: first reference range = 7.55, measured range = 6.26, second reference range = 7.32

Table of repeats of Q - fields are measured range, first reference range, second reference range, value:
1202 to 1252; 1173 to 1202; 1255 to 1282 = -0.102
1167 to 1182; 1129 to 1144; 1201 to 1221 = 0.308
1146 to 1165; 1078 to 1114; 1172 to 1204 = -0.064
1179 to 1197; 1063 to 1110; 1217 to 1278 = 0.256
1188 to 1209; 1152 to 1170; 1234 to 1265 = 0.029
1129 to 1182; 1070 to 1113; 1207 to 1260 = 0.108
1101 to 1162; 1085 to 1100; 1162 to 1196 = -0.074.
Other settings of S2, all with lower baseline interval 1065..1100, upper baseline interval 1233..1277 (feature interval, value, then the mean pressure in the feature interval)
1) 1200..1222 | 0.68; 7.14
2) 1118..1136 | 0.27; 7.39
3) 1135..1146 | -0.28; 7.67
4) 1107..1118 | 0.09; 7.47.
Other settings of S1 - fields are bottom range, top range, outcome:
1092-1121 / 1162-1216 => 0.83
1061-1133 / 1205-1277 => 0.97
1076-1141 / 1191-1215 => 0.93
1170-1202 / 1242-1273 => 1.24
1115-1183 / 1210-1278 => 1.06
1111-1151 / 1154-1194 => 0.80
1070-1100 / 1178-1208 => 0.83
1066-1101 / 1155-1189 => 0.78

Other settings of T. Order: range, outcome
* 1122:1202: 5.135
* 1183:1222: 5.61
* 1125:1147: 7.047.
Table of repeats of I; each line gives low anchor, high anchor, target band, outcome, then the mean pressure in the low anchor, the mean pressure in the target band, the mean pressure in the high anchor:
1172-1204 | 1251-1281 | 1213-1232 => -1.5 min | 5.99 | 7.05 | 7.24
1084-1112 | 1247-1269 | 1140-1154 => 0.0 min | 7.66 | 7.52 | 7.29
